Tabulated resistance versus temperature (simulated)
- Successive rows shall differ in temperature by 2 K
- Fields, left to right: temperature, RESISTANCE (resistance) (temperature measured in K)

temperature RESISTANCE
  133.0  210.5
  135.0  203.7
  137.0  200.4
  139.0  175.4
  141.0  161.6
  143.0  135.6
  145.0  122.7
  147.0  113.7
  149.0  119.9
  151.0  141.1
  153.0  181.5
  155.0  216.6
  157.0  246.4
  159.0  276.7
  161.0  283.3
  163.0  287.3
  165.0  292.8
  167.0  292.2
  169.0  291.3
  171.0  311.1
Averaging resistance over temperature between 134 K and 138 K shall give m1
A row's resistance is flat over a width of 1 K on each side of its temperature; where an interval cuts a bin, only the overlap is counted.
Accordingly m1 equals 202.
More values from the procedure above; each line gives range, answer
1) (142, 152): 127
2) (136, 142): 179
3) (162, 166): 290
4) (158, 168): 286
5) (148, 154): 148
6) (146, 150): 117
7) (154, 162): 256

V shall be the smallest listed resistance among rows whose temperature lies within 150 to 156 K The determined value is 141.1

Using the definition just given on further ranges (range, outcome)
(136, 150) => 113.7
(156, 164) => 246.4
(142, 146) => 122.7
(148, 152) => 119.9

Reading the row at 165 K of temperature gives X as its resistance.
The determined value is 292.8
